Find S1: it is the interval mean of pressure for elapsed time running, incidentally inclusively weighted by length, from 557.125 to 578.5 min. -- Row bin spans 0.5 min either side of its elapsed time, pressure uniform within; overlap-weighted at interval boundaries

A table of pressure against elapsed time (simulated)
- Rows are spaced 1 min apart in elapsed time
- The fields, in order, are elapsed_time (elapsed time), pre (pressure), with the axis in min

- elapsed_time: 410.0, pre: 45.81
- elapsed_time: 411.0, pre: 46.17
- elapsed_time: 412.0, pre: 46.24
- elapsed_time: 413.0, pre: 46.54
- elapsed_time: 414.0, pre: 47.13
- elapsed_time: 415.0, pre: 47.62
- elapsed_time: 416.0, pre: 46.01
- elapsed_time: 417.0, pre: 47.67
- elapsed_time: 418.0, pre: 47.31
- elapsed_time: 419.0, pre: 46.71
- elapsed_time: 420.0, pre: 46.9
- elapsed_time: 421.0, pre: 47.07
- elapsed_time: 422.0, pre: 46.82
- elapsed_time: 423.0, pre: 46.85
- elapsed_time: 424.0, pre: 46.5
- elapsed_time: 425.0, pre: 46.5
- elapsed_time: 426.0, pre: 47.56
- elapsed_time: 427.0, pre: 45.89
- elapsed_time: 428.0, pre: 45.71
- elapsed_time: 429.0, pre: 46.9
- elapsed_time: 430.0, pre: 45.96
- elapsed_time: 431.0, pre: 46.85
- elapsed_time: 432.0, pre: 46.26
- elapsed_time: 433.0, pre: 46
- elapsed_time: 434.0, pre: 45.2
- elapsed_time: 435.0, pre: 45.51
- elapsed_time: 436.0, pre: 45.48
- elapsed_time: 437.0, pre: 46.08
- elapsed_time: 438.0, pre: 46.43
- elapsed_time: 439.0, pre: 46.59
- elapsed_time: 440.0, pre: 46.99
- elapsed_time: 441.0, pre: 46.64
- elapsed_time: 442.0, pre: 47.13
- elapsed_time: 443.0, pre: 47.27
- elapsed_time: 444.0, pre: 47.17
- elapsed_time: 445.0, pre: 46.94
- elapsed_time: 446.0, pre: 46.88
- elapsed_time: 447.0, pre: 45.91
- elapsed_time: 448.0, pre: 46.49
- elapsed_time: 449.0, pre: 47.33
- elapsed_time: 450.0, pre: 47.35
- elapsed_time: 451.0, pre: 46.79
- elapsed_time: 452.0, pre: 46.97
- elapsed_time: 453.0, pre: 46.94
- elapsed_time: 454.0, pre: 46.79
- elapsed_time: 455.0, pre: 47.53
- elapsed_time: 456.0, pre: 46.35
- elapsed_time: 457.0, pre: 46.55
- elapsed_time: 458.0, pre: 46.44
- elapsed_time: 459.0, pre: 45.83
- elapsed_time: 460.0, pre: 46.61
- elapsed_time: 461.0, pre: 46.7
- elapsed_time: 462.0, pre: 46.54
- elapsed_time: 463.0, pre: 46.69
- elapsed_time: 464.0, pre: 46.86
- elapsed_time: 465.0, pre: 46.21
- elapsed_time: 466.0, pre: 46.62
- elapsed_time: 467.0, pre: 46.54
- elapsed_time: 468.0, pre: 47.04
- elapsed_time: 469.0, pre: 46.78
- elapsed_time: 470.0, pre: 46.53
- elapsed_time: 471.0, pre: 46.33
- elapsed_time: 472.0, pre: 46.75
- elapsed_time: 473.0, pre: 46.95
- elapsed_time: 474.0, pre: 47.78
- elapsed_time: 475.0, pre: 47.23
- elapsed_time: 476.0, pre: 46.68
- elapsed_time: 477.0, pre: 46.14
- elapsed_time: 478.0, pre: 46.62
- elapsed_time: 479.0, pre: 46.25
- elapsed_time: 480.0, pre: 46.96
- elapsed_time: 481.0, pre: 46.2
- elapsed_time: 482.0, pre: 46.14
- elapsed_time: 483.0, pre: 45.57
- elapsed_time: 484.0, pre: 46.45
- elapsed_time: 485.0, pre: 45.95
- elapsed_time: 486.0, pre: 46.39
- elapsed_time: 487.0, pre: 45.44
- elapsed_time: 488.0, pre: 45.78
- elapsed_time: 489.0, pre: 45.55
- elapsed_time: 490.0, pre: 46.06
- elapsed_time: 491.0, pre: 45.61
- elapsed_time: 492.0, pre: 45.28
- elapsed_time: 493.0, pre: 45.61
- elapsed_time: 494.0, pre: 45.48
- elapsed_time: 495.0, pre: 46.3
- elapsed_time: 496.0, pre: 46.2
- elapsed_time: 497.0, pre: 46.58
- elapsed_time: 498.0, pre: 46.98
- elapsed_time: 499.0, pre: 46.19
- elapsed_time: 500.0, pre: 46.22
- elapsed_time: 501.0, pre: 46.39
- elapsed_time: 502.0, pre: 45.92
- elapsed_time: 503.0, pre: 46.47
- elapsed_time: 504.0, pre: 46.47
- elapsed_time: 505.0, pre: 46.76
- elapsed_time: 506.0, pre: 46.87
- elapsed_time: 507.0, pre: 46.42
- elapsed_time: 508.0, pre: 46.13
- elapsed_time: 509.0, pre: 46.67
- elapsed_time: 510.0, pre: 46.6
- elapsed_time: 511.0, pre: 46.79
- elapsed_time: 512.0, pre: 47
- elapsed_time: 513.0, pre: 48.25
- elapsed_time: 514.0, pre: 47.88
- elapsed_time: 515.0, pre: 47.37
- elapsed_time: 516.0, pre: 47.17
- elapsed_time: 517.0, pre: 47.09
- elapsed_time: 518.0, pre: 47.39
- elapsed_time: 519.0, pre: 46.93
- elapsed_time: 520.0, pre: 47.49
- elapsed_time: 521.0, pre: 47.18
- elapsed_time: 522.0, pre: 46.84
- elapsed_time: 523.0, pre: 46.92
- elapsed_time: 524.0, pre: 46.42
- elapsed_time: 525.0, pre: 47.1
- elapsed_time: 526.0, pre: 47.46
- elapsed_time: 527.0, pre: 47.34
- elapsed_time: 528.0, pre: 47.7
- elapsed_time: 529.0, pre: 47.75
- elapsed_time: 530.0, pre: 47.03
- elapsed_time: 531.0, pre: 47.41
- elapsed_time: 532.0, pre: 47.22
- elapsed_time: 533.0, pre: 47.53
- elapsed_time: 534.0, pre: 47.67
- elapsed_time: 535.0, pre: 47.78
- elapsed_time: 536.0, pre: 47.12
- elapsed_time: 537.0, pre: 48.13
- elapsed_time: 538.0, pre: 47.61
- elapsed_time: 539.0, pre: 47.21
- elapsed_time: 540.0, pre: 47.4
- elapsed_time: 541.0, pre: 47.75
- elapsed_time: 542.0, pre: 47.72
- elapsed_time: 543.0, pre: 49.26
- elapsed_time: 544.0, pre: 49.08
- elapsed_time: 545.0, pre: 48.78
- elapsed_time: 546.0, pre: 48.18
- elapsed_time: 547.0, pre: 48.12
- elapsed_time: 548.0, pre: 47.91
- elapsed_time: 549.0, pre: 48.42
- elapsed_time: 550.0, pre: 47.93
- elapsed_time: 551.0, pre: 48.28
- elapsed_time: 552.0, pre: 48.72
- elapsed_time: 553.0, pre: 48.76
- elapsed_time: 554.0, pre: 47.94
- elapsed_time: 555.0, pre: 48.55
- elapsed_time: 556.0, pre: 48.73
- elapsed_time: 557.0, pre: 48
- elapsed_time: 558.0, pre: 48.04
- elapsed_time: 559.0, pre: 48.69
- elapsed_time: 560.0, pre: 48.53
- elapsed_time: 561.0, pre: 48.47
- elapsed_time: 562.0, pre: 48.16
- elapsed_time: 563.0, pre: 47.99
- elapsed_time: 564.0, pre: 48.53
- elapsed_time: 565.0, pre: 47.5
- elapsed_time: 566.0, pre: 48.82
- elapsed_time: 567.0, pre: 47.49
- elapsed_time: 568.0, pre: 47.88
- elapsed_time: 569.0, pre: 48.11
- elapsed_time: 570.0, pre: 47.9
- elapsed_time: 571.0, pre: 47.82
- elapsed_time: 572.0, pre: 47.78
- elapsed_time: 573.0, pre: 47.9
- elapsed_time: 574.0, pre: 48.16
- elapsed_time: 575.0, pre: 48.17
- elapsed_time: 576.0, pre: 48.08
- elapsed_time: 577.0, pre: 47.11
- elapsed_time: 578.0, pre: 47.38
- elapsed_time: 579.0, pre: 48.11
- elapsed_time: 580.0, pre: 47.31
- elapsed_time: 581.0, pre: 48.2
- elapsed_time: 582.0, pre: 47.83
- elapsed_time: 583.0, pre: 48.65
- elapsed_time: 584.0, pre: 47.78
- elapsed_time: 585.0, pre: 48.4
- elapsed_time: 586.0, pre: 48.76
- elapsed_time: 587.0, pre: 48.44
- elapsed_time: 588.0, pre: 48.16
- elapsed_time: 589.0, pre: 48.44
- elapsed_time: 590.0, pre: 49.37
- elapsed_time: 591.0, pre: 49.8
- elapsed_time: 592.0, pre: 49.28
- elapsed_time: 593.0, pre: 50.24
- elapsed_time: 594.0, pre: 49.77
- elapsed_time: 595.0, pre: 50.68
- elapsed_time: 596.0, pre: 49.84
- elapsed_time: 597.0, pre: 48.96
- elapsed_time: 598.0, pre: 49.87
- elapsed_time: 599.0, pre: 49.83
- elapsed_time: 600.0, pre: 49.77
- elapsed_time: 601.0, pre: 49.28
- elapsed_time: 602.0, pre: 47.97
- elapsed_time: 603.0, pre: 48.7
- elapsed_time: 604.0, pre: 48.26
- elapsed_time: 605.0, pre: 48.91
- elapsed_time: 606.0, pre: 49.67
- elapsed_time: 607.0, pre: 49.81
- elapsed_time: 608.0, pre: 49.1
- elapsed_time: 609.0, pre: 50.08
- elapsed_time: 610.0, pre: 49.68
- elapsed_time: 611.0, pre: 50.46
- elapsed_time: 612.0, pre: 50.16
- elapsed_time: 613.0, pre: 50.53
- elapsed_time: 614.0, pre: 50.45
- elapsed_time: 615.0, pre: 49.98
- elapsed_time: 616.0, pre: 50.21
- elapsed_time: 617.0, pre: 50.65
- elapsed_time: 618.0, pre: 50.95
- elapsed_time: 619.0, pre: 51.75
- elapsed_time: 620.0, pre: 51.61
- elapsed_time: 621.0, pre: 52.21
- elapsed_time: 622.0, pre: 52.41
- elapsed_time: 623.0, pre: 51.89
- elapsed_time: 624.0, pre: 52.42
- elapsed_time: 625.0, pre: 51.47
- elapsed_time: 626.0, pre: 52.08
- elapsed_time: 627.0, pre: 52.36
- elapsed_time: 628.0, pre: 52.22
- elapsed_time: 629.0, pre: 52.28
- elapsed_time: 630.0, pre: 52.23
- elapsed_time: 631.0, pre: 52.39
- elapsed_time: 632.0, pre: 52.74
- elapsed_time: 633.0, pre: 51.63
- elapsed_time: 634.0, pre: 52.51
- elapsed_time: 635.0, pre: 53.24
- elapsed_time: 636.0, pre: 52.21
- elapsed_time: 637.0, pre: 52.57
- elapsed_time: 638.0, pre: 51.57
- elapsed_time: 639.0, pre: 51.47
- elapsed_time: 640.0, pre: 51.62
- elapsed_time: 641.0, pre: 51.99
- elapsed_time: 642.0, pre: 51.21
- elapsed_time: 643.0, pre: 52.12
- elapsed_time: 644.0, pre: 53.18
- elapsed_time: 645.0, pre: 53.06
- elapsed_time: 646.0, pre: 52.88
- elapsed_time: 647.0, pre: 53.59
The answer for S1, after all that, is 48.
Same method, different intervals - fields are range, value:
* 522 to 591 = 48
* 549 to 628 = 49.2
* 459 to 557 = 47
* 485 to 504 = 46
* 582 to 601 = 49.2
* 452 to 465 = 46.6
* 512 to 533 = 47.3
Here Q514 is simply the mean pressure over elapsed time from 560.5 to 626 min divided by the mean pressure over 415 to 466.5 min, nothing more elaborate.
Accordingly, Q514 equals 1.06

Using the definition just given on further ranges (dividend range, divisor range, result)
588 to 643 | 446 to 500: 1.09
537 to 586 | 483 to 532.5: 1.03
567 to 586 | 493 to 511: 1.03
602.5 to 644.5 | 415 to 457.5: 1.10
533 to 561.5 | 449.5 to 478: 1.03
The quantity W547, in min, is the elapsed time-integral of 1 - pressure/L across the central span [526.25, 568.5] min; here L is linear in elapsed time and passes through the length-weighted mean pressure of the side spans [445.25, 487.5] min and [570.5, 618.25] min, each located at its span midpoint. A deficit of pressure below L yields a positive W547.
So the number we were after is 0.1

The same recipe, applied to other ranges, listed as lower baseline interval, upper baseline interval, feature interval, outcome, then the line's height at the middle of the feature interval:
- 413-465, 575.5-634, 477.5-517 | 1.2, 47.8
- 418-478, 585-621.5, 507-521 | 0.2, 48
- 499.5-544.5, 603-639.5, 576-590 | 0.4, 49.7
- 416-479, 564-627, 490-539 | 1.0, 47.9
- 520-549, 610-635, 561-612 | 1.3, 50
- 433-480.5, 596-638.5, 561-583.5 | 0.8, 49.7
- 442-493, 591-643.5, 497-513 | 0.3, 47.6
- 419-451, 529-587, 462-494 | 0.5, 47.1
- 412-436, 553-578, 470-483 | 0.1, 47.1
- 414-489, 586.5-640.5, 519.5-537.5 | 0.4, 48.5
